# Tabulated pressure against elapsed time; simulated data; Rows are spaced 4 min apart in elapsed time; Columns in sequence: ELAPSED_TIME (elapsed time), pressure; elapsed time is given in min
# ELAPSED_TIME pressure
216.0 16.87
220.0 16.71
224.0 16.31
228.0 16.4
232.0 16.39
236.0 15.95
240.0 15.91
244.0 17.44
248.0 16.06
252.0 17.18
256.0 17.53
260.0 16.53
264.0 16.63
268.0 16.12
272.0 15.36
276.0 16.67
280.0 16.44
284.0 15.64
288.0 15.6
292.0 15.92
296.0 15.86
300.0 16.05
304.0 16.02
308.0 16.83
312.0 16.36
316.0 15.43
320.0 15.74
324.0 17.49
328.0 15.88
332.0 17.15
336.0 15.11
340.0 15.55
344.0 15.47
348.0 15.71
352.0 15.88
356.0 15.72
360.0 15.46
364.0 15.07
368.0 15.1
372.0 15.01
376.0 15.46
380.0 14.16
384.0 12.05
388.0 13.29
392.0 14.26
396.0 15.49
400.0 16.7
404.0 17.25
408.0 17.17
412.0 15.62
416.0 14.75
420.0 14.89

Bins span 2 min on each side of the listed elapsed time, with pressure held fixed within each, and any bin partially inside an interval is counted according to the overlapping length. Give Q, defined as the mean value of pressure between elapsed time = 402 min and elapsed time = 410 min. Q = 17.2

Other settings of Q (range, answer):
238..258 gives 16.8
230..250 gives 16.4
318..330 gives 16.4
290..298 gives 15.9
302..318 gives 16.2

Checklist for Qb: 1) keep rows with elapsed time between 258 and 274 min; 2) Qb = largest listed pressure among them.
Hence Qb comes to 16.63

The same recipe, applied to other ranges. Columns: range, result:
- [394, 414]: 17.25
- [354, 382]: 15.72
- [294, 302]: 16.05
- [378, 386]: 14.16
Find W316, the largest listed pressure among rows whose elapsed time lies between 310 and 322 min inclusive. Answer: 16.36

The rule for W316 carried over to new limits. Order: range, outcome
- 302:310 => 16.83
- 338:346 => 15.55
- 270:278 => 16.67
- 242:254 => 17.44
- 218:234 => 16.71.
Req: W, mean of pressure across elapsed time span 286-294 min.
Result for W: 15.8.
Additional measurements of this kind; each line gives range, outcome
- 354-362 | 15.6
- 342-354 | 15.7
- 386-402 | 14.9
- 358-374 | 15.2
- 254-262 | 17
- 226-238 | 16.2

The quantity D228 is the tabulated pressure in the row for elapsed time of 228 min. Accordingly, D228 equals 16.4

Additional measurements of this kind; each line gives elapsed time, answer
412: 15.62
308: 16.83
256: 17.53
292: 15.92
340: 15.55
